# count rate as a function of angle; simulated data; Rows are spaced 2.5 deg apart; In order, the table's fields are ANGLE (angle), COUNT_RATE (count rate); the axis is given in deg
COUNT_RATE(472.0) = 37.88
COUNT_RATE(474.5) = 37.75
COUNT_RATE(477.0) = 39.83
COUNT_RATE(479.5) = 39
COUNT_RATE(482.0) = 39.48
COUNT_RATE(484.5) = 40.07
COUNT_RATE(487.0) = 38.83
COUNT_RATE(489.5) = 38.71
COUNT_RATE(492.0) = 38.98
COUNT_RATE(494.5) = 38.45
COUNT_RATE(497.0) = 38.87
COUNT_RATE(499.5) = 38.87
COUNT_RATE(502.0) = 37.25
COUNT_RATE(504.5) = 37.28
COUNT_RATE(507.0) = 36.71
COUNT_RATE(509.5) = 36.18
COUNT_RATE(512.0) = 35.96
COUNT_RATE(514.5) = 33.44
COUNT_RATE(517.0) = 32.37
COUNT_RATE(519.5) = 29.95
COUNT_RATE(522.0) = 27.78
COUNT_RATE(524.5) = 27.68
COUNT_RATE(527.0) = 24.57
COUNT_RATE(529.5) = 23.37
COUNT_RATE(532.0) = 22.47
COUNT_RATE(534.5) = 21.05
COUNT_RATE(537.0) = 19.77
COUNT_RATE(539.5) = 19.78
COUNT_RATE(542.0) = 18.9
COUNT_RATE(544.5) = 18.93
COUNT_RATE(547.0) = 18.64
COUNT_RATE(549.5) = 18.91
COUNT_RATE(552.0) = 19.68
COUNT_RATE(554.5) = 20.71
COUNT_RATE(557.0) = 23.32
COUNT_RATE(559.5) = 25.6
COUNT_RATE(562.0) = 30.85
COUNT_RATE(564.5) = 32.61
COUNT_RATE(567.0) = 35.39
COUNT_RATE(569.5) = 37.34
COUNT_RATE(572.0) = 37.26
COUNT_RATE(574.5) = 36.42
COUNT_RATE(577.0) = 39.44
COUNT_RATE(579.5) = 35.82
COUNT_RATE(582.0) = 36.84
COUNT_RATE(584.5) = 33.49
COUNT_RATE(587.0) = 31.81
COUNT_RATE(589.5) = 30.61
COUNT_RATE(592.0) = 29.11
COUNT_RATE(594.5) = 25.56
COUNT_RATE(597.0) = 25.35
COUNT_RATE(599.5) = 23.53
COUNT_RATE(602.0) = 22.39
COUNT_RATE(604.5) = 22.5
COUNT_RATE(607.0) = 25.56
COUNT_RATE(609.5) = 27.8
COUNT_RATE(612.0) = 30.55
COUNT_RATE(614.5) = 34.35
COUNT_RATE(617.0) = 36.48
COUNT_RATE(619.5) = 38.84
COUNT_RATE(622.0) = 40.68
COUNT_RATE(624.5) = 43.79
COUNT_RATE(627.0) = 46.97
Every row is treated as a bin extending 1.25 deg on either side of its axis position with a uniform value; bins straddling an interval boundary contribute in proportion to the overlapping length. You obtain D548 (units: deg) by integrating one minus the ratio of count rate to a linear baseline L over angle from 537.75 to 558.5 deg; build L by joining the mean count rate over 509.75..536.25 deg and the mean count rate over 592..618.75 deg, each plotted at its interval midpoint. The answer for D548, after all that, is 5.9 deg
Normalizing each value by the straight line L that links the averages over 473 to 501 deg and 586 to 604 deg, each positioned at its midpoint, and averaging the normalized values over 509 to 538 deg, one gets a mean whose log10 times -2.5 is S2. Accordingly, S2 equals 0.251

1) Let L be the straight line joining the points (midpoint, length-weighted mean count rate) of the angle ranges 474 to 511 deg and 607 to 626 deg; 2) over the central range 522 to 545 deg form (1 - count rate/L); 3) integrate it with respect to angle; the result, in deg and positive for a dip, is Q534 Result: 9.3 deg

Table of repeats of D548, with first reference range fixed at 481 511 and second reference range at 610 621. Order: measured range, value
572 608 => 5.41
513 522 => 1.48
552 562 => 3.49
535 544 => 4.24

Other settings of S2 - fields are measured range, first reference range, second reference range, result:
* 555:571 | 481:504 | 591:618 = 0.04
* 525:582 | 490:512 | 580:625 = 0.26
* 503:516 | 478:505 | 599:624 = 0.05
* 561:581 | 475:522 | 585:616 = -0.18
